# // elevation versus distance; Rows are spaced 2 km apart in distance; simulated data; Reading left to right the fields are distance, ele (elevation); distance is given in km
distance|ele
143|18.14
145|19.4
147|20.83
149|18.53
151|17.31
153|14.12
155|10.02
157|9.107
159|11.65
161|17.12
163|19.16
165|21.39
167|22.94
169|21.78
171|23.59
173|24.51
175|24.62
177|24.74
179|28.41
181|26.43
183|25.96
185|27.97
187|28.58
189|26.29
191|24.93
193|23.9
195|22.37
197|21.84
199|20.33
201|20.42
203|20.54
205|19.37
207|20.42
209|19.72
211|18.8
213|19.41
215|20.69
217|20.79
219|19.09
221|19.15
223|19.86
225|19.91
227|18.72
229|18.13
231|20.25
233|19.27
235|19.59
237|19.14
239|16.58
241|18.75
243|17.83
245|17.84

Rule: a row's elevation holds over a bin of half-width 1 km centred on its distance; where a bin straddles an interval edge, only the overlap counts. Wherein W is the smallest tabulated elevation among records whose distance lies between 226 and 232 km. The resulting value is 18.13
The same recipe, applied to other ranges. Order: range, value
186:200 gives 20.33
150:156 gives 10.02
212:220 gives 19.09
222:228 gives 18.72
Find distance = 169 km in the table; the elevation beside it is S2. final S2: 21.78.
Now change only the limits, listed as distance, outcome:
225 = 19.91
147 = 20.83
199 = 20.33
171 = 23.59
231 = 20.25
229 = 18.13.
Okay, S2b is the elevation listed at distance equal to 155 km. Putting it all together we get 10.02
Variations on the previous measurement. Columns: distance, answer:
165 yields 21.39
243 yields 17.83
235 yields 19.59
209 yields 19.72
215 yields 20.69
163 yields 19.16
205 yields 19.37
